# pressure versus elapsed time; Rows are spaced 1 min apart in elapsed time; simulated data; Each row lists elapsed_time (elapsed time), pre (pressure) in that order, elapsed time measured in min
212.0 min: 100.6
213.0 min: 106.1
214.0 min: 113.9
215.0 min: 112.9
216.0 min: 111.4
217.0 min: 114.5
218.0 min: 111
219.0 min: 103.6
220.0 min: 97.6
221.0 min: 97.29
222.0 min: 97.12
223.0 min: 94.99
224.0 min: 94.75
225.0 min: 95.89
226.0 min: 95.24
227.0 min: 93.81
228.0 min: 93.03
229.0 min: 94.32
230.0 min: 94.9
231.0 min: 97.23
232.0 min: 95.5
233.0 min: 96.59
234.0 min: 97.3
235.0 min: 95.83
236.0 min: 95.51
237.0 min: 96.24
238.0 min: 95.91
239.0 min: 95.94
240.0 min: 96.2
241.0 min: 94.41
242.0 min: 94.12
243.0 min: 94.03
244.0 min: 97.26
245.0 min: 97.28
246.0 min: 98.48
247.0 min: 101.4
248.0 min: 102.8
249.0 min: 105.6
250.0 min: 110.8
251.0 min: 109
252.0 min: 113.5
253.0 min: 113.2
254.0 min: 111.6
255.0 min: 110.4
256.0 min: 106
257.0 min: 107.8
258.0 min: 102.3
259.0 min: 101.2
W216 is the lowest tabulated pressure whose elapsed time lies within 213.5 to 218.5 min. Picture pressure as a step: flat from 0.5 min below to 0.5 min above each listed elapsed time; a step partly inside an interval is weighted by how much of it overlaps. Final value 111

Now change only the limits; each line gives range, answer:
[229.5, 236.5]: 94.9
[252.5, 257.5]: 106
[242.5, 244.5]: 94.03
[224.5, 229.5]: 93.03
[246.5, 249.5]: 101.4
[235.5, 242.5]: 94.12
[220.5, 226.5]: 94.75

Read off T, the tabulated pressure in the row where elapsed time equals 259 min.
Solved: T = 101.2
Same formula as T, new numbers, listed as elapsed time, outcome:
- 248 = 102.8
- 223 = 94.99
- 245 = 97.28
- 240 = 96.2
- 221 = 97.29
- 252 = 113.5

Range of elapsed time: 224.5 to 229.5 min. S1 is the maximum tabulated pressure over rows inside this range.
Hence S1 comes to 95.89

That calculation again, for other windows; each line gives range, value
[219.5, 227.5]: 97.6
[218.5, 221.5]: 103.6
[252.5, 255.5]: 113.2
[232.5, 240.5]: 97.3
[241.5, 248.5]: 102.8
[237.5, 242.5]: 96.2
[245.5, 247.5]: 101.4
